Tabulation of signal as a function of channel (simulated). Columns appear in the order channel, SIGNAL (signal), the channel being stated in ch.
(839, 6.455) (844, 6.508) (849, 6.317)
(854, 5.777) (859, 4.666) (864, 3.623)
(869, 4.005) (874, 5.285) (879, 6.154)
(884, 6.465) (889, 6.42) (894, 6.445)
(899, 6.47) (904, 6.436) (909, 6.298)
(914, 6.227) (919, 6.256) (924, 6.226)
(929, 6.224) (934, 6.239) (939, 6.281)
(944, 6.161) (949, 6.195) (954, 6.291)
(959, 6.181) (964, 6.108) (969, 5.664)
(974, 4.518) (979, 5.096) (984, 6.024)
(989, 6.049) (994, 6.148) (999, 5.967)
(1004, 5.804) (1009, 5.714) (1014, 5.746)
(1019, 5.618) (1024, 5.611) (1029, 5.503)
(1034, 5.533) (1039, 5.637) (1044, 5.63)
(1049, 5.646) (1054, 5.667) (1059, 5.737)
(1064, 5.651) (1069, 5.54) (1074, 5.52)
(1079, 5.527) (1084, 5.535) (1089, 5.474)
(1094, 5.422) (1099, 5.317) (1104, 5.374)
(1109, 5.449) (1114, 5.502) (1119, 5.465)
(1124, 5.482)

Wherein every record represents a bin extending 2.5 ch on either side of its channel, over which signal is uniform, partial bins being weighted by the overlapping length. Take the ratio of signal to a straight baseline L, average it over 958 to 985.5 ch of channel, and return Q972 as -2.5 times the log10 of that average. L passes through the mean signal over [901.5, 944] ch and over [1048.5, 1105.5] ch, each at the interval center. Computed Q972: 0.09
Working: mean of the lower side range 6.27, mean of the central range 5.55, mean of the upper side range 5.53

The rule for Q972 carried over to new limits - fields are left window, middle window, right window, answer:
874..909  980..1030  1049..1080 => 0.009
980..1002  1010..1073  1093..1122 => 0.021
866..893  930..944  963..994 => -0.112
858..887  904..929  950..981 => -0.170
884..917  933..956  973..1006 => -0.032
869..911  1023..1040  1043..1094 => 0.025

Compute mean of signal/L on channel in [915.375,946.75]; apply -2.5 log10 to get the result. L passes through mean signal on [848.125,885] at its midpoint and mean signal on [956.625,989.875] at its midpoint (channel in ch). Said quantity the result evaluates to -0.14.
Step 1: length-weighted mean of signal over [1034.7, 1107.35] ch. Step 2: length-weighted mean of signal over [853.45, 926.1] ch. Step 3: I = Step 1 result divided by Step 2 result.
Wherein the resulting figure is 1.0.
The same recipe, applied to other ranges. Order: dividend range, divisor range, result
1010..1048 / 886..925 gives 0.88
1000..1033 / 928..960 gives 0.91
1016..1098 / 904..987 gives 0.93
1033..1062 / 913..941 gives 0.90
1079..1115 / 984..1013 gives 0.92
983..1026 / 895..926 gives 0.92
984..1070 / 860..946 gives 0.97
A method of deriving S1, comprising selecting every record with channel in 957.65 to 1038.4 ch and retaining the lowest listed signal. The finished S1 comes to 4.518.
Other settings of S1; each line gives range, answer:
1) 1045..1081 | 5.52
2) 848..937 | 3.623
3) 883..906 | 6.42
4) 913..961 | 6.161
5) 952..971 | 5.664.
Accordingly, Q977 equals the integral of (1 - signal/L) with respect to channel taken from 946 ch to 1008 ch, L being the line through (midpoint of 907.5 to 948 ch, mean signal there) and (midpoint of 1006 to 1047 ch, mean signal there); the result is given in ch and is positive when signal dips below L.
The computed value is 0.99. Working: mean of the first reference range 6.24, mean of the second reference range 5.63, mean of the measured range 5.84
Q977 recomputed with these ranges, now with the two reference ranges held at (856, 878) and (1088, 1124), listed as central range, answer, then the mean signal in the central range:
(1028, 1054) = -2.1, 5.6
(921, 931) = -3.1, 6.23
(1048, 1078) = -2.0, 5.62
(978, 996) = -3.2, 5.88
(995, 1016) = -3.2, 5.83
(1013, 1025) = -1.3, 5.65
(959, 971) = -2.6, 5.96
